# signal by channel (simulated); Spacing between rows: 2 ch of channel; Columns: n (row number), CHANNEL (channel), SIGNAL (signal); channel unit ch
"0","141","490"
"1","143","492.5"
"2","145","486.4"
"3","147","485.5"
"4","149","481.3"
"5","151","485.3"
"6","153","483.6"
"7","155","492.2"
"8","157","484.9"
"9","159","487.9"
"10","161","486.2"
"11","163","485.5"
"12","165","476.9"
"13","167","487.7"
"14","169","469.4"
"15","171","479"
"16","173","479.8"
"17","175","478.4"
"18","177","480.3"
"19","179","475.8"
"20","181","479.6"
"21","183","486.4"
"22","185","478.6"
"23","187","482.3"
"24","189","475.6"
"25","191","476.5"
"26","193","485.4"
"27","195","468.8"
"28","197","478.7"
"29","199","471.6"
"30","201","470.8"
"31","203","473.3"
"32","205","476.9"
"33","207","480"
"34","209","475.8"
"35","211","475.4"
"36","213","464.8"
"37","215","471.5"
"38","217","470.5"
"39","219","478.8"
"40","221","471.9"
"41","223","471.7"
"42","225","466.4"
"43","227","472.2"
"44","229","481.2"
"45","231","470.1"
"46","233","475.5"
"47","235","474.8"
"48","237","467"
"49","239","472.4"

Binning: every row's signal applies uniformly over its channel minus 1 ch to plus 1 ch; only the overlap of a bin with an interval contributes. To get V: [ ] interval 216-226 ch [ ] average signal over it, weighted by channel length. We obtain 472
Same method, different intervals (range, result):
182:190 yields 481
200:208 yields 475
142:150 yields 486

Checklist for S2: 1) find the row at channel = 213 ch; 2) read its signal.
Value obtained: 464.8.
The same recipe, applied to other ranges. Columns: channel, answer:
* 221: 471.9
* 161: 486.2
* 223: 471.7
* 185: 478.6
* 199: 471.6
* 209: 475.8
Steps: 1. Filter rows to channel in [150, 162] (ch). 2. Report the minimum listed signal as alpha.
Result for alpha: 483.6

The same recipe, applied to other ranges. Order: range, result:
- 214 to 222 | 470.5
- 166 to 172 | 469.4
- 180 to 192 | 475.6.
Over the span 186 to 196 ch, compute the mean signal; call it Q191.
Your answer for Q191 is 478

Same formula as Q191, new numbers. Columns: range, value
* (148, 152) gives 483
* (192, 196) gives 477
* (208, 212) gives 476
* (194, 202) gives 472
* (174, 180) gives 478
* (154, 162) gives 488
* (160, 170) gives 481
